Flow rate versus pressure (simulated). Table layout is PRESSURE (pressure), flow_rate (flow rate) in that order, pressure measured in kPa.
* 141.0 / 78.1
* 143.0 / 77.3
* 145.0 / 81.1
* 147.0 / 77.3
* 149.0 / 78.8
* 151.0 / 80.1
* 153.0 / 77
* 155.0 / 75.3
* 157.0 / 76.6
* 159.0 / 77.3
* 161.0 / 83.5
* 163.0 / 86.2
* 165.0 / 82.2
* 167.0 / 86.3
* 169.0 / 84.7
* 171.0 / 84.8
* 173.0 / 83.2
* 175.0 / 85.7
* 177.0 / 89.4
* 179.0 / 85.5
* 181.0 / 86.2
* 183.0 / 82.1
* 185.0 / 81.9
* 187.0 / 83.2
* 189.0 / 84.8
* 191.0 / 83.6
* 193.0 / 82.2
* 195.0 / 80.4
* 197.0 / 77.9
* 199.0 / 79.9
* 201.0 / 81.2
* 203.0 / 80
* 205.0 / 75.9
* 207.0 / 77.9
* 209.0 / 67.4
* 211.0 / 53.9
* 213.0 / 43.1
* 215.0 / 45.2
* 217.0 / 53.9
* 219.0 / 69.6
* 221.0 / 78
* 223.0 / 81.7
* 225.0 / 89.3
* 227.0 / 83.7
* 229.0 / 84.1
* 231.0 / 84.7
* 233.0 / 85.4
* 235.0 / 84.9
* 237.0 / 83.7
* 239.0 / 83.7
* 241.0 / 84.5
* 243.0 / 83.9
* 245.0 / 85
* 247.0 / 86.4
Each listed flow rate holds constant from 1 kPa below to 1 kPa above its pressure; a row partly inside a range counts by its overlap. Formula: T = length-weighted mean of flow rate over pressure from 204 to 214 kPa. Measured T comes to 63.6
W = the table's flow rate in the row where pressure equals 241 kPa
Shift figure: 84.5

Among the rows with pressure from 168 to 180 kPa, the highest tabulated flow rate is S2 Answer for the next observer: 89.4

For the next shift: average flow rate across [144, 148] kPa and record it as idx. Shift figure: 79.2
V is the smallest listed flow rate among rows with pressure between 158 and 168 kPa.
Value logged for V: 77.3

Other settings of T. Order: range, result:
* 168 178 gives 85.6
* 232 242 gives 84.4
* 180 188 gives 83.4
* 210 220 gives 53.1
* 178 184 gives 84.6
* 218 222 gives 73.8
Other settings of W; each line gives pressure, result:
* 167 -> 86.3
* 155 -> 75.3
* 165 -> 82.2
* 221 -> 78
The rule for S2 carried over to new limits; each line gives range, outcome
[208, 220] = 69.6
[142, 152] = 81.1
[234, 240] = 84.9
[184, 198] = 84.8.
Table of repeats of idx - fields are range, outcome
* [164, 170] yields 84.4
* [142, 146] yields 79.2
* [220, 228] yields 83.2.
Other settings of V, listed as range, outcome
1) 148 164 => 75.3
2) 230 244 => 83.7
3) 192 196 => 80.4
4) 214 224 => 45.2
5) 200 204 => 80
